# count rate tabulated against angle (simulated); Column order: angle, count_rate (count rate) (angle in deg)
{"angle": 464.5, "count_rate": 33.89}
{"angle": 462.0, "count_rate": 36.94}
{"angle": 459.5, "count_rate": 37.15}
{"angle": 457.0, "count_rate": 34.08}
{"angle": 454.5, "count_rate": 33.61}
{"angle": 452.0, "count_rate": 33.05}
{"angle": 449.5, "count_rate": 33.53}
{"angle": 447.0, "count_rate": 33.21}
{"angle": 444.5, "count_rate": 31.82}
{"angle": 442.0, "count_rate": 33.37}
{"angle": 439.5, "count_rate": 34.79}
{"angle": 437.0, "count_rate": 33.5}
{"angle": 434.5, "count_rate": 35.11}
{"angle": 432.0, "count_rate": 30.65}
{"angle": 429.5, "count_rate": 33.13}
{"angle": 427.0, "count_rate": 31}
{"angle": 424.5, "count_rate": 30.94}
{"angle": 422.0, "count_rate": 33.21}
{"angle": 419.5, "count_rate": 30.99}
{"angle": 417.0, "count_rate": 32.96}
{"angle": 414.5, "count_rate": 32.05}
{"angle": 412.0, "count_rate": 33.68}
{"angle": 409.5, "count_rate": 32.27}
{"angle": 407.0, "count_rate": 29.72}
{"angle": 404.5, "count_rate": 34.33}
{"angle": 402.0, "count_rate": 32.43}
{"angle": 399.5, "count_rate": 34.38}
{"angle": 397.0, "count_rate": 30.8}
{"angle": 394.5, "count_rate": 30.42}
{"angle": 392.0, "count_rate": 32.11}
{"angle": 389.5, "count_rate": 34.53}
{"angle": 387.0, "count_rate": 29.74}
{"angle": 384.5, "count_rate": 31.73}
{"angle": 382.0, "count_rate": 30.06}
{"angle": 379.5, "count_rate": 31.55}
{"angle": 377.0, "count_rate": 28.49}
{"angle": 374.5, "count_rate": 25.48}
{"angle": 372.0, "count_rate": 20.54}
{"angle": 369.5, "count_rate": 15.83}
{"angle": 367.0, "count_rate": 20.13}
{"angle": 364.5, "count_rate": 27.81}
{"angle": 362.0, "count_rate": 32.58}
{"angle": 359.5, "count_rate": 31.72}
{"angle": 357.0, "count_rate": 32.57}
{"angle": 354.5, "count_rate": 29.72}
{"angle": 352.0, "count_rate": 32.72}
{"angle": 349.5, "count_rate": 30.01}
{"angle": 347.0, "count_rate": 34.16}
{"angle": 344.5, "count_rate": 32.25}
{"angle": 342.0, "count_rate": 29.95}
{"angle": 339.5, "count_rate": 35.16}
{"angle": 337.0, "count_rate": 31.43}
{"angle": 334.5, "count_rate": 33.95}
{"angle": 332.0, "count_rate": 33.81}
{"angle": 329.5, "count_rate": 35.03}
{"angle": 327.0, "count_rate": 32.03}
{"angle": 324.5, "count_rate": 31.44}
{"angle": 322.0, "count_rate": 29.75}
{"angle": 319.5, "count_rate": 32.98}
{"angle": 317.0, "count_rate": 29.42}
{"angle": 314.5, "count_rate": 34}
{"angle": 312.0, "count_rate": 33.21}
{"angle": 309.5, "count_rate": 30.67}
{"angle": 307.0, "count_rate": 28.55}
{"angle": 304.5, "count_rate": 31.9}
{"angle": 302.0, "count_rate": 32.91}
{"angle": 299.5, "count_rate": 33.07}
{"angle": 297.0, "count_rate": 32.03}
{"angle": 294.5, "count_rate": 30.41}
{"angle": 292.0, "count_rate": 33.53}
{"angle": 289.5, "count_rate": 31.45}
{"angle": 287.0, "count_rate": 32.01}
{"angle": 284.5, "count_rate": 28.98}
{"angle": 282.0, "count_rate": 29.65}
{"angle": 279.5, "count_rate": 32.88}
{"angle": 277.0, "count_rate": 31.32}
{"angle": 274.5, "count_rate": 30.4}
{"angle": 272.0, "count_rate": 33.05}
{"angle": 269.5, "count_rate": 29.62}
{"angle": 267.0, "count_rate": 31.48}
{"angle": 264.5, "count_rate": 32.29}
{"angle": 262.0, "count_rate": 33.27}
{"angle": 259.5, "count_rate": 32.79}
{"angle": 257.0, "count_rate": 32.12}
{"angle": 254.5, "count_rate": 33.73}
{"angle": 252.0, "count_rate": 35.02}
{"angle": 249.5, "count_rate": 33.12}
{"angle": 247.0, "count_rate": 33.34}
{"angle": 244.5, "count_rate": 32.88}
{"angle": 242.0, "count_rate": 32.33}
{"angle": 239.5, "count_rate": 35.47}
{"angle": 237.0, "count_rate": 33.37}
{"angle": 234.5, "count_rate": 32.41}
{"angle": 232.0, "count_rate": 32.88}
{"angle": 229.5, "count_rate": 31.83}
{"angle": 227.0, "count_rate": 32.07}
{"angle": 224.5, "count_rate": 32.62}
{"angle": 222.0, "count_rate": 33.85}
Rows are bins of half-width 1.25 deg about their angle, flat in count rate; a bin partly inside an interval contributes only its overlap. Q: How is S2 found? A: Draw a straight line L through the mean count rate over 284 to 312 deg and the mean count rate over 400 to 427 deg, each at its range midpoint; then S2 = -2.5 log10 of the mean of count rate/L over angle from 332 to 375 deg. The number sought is 0.09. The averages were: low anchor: 31.6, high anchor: 32.3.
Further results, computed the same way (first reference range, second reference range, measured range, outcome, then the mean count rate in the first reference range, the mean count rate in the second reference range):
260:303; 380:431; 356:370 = 0.17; 31.7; 32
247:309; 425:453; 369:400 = 0.12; 31.9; 33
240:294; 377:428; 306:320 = 0.02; 32.2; 31.9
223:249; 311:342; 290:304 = 0.01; 32.9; 32.6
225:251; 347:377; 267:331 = -0.05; 33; 27.5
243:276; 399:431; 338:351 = 0.00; 32.5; 32.3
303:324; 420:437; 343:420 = 0.06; 31.3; 32.4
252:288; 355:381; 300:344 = -0.11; 31.8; 26.8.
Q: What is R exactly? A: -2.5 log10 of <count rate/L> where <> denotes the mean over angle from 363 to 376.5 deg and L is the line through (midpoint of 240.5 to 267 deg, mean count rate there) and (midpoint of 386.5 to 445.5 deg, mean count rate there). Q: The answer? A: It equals 0.402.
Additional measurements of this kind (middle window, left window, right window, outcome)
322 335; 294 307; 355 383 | -0.10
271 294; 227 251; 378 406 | 0.04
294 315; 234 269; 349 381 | -0.05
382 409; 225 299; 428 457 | 0.04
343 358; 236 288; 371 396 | -0.05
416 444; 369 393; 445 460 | -0.02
